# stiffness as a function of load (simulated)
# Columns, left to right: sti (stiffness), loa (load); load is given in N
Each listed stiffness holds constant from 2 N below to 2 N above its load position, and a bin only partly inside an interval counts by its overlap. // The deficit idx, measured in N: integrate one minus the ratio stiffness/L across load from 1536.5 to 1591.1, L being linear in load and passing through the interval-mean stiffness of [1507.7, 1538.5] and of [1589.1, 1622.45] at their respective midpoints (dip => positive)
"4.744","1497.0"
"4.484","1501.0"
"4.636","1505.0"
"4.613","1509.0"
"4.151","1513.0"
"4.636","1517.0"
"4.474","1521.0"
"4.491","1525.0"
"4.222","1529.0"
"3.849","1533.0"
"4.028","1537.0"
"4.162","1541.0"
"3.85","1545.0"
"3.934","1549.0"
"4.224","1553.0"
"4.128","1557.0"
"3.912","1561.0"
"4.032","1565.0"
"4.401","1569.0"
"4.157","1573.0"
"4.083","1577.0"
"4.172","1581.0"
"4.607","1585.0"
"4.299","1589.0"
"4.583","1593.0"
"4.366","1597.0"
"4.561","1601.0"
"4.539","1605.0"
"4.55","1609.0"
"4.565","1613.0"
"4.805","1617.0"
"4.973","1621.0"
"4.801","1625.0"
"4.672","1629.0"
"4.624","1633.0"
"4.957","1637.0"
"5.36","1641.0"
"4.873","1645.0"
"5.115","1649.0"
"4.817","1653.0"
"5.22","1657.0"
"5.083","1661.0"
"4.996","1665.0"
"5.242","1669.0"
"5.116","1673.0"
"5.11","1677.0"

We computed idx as 3.71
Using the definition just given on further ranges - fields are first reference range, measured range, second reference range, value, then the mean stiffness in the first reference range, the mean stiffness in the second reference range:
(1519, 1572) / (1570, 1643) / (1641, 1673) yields 0.9 N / 4.13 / 5.07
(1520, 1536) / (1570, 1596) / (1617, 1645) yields 1.5 N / 4.23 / 4.89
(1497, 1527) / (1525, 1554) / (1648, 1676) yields 3.5 N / 4.51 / 5.08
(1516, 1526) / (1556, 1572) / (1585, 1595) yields 1.3 N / 4.53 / 4.47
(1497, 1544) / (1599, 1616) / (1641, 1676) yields 0.8 N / 4.35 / 5.08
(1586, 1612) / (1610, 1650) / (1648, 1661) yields -0.5 N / 4.49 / 5.05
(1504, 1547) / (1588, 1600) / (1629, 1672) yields 0.6 N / 4.27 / 5.01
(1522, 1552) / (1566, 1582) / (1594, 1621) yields 0.6 N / 4.09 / 4.6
